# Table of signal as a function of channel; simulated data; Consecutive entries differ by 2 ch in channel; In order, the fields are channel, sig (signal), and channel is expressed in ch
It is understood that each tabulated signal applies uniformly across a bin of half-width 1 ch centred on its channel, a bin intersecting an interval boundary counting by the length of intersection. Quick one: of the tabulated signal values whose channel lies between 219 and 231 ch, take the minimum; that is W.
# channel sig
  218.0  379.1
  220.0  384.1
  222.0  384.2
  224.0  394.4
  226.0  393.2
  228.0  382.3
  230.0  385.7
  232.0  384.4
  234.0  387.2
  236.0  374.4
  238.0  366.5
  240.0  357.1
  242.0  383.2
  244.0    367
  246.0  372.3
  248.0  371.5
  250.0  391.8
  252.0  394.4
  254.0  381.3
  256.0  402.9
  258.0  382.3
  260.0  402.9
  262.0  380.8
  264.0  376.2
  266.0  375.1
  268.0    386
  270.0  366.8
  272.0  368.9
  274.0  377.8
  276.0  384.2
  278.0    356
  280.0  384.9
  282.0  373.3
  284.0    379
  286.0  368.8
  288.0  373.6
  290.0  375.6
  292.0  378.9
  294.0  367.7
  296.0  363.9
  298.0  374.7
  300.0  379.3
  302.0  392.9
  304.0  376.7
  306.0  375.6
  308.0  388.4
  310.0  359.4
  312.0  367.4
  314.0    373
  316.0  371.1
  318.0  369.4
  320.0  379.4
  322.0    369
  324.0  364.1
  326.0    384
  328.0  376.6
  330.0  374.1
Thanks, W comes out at 382.3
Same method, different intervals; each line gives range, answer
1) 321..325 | 364.1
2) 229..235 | 384.4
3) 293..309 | 363.9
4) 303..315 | 359.4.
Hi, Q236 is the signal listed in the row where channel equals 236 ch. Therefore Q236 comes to 374.4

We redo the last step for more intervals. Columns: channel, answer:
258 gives 382.3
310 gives 359.4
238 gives 366.5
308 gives 388.4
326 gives 384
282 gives 373.3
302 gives 392.9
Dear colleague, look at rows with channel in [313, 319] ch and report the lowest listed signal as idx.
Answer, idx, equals 369.4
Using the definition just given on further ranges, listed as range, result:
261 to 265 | 376.2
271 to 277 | 368.9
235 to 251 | 357.1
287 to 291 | 373.6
